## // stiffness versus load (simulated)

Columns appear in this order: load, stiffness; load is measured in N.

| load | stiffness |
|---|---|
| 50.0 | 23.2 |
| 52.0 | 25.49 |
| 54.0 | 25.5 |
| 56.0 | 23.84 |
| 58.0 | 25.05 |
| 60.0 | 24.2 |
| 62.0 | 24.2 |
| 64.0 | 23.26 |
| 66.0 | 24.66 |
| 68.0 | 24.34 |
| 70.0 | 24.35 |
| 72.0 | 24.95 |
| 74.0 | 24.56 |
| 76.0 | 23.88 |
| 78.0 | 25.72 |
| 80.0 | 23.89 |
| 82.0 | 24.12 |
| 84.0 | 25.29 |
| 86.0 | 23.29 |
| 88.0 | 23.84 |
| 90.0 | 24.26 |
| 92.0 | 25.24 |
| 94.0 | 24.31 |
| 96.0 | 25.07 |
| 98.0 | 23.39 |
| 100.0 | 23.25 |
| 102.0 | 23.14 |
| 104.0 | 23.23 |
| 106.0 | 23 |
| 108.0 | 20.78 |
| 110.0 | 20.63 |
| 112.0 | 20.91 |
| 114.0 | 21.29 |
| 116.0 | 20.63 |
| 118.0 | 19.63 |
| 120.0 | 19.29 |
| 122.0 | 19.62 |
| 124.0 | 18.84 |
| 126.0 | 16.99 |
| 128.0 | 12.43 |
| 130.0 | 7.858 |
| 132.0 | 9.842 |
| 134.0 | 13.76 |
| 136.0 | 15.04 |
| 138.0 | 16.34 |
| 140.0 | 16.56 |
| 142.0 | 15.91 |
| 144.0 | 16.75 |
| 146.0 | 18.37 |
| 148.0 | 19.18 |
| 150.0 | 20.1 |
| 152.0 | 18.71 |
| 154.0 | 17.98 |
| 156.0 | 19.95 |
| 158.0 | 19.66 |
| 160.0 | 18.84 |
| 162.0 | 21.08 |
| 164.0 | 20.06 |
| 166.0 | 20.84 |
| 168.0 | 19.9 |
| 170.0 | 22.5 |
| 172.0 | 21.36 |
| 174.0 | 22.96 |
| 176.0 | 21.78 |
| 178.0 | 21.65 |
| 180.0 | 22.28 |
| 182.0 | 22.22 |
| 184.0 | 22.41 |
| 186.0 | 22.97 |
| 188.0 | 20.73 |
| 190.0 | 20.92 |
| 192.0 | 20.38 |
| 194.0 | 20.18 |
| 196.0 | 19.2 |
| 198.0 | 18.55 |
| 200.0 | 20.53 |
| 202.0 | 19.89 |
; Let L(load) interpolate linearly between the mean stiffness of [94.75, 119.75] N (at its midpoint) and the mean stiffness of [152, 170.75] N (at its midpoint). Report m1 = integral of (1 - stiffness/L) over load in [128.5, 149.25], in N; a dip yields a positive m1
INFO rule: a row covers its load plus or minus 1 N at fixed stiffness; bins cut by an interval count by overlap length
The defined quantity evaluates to 5.8 N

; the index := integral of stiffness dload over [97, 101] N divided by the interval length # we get 23.3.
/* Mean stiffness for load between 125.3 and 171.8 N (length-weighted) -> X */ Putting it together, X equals 17.4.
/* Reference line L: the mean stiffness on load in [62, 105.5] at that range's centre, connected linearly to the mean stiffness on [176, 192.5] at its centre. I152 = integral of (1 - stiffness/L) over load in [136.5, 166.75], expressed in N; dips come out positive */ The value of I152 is 5.2 N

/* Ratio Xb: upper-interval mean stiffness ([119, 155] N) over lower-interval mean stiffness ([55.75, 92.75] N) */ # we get 0.67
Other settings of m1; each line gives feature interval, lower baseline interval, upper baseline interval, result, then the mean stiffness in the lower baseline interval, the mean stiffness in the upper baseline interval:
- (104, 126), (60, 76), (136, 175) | 1.2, 24.3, 19.2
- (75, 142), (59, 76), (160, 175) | 7.8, 24.3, 21.1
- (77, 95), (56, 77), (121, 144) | -2.4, 24.3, 14.9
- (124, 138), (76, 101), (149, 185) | 5.7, 24.3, 20.8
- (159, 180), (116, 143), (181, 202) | -2.4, 15.7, 20.8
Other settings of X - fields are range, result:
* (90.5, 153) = 19.1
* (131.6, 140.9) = 14.6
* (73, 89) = 24.3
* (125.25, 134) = 11.9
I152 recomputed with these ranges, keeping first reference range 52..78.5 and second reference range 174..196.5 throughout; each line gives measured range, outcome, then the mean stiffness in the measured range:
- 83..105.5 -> -0.2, 24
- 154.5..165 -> 1.1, 19.8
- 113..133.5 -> 5.8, 16.6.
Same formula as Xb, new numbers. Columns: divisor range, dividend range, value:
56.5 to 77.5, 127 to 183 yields 0.75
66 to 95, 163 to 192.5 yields 0.88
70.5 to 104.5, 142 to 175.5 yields 0.82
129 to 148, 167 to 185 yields 1.49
